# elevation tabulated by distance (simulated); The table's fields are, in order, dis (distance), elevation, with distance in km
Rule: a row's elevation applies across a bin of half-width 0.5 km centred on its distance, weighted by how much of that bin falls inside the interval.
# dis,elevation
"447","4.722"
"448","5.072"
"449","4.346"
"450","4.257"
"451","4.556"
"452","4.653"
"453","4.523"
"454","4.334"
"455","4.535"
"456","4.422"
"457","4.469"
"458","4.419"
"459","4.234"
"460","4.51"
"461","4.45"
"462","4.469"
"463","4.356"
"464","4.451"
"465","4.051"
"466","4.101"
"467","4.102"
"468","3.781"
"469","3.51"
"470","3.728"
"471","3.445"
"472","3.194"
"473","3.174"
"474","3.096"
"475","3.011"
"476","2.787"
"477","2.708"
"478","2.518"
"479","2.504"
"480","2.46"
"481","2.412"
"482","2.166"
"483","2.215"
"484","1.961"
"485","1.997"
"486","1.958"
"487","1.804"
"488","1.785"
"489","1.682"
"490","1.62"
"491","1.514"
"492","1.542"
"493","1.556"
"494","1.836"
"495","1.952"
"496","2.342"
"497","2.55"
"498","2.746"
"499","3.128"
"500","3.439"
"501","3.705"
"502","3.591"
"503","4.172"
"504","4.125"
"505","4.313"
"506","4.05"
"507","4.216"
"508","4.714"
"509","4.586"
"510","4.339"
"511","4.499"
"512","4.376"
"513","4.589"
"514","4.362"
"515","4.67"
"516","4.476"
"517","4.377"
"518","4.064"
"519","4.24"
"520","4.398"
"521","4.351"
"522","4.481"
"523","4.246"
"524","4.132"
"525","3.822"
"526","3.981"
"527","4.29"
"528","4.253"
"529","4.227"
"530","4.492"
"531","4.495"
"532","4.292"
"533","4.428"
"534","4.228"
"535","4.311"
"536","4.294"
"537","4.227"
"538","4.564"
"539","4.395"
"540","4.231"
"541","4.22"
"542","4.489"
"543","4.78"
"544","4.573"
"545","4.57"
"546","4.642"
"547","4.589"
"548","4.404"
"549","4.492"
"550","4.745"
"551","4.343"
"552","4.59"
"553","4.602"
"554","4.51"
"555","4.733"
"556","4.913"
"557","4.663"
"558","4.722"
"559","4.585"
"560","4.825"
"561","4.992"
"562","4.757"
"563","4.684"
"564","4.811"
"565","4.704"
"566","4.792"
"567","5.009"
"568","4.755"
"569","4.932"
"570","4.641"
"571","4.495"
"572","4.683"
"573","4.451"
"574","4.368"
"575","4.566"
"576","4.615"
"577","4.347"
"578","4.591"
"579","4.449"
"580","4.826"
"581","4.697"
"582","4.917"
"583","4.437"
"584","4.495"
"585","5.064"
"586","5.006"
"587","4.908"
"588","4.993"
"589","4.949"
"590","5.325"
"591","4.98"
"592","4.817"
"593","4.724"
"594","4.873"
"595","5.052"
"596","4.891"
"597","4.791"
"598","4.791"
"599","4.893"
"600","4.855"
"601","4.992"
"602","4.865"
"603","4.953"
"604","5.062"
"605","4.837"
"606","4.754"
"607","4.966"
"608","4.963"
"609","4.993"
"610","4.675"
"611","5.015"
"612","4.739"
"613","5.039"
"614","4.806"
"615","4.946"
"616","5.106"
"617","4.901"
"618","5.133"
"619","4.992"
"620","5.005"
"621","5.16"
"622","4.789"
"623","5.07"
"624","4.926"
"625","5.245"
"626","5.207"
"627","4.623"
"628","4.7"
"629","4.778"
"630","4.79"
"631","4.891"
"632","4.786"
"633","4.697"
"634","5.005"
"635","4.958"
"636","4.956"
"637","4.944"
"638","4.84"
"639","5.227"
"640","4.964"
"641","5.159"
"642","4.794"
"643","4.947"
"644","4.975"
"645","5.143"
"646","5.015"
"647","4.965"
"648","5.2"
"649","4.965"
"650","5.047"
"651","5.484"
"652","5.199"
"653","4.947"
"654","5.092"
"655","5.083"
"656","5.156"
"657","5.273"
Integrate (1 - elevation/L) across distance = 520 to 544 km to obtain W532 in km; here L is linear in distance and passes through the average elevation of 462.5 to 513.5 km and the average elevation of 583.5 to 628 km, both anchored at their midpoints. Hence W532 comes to -3.38 km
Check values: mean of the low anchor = 3.11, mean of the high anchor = 4.93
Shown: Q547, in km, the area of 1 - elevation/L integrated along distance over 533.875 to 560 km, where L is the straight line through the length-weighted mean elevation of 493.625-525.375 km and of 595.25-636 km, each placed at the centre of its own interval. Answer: -1.6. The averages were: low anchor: 3.91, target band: 4.53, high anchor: 4.92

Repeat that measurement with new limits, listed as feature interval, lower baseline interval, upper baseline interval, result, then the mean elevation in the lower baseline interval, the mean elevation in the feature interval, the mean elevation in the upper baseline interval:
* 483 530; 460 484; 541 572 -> 5.64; 3.33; 3.46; 4.67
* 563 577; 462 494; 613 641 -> -1.90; 2.76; 4.67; 4.95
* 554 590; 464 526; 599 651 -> -3.77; 3.31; 4.73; 4.95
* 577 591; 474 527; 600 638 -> -1.18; 3.26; 4.81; 4.92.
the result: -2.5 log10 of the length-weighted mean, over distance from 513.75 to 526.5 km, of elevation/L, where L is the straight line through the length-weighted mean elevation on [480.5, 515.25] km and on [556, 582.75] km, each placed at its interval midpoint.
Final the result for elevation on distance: -0.20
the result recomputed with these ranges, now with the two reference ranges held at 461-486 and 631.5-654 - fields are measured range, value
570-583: -0.070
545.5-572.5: -0.145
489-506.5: 0.229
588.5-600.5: -0.098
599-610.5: -0.069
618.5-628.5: -0.038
